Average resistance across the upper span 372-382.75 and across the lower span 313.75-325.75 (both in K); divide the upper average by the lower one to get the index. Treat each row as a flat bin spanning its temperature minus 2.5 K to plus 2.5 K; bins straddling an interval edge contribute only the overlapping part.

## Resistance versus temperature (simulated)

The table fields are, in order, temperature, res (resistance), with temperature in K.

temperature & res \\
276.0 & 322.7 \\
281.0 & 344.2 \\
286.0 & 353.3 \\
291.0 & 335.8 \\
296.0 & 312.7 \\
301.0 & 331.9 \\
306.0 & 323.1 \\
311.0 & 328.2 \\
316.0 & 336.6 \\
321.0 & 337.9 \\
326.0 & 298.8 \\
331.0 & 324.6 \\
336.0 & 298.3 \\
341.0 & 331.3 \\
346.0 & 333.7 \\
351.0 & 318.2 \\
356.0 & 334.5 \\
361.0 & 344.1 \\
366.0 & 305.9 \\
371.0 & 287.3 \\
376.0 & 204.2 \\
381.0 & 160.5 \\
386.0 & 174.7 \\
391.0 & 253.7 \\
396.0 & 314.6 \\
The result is 0.60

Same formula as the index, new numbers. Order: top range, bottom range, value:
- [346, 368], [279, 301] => 0.97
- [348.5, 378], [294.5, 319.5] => 0.92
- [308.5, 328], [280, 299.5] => 0.97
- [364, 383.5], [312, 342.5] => 0.74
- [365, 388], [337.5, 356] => 0.68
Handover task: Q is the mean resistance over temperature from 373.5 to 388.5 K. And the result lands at 180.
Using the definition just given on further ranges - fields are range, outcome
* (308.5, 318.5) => 332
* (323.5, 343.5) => 313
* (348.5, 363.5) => 332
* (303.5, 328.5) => 325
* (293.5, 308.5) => 323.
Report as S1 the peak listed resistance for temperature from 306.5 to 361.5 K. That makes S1 344.1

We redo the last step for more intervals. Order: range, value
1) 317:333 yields 337.9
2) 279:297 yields 353.3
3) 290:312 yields 335.8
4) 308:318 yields 336.6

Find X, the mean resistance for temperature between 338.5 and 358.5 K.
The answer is 329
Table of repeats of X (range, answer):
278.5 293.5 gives 344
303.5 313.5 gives 326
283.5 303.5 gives 333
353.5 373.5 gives 318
